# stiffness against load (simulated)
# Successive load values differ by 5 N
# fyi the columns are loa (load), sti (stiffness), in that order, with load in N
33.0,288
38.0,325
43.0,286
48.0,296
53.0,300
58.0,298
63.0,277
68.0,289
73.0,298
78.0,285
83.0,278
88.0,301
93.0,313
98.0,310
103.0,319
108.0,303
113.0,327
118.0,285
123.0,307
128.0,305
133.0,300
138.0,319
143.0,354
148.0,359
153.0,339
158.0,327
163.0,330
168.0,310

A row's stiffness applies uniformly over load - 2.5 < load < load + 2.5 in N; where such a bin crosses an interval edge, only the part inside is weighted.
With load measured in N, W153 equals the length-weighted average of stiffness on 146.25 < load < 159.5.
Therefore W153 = 342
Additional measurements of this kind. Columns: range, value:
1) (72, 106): 301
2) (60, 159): 309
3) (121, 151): 325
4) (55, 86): 288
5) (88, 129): 308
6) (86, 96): 307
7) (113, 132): 303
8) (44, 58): 297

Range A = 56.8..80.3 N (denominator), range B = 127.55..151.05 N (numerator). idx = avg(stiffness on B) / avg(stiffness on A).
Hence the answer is 1.14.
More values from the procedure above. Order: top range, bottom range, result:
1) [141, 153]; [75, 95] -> 1.20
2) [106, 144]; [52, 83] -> 1.07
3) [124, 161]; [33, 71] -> 1.11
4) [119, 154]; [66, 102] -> 1.09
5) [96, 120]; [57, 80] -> 1.07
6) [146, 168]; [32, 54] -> 1.12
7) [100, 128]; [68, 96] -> 1.04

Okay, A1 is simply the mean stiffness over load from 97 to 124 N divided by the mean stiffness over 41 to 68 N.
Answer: 1.1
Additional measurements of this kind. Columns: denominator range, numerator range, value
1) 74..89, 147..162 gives 1.18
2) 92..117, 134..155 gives 1.09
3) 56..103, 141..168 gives 1.15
